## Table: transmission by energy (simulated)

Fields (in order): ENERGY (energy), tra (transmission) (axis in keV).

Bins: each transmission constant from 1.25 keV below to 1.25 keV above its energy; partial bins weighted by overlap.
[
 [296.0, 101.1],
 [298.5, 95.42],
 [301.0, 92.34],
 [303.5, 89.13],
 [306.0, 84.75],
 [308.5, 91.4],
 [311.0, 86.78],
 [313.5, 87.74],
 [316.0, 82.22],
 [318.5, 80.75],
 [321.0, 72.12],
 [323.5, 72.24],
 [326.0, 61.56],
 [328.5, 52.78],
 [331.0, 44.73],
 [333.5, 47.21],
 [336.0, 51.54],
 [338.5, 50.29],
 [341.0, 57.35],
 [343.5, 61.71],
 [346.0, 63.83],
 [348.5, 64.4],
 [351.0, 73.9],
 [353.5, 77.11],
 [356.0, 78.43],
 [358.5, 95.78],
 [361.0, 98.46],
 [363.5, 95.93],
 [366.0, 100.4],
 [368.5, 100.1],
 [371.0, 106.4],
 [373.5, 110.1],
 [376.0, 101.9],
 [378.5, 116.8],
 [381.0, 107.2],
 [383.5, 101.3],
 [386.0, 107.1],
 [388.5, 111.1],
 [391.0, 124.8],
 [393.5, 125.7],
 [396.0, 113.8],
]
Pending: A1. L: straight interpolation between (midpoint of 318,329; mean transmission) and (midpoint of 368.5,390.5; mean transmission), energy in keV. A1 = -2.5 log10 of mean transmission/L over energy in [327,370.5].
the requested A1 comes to 0.21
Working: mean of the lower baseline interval 68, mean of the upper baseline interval 108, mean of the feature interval 72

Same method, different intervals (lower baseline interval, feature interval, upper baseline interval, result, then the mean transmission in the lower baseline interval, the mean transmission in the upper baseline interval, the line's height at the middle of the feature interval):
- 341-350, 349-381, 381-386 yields -0.14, 62.8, 104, 84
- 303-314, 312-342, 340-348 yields 0.18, 87.9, 61.4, 74.1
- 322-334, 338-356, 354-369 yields 0.19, 56.6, 93.7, 77.6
